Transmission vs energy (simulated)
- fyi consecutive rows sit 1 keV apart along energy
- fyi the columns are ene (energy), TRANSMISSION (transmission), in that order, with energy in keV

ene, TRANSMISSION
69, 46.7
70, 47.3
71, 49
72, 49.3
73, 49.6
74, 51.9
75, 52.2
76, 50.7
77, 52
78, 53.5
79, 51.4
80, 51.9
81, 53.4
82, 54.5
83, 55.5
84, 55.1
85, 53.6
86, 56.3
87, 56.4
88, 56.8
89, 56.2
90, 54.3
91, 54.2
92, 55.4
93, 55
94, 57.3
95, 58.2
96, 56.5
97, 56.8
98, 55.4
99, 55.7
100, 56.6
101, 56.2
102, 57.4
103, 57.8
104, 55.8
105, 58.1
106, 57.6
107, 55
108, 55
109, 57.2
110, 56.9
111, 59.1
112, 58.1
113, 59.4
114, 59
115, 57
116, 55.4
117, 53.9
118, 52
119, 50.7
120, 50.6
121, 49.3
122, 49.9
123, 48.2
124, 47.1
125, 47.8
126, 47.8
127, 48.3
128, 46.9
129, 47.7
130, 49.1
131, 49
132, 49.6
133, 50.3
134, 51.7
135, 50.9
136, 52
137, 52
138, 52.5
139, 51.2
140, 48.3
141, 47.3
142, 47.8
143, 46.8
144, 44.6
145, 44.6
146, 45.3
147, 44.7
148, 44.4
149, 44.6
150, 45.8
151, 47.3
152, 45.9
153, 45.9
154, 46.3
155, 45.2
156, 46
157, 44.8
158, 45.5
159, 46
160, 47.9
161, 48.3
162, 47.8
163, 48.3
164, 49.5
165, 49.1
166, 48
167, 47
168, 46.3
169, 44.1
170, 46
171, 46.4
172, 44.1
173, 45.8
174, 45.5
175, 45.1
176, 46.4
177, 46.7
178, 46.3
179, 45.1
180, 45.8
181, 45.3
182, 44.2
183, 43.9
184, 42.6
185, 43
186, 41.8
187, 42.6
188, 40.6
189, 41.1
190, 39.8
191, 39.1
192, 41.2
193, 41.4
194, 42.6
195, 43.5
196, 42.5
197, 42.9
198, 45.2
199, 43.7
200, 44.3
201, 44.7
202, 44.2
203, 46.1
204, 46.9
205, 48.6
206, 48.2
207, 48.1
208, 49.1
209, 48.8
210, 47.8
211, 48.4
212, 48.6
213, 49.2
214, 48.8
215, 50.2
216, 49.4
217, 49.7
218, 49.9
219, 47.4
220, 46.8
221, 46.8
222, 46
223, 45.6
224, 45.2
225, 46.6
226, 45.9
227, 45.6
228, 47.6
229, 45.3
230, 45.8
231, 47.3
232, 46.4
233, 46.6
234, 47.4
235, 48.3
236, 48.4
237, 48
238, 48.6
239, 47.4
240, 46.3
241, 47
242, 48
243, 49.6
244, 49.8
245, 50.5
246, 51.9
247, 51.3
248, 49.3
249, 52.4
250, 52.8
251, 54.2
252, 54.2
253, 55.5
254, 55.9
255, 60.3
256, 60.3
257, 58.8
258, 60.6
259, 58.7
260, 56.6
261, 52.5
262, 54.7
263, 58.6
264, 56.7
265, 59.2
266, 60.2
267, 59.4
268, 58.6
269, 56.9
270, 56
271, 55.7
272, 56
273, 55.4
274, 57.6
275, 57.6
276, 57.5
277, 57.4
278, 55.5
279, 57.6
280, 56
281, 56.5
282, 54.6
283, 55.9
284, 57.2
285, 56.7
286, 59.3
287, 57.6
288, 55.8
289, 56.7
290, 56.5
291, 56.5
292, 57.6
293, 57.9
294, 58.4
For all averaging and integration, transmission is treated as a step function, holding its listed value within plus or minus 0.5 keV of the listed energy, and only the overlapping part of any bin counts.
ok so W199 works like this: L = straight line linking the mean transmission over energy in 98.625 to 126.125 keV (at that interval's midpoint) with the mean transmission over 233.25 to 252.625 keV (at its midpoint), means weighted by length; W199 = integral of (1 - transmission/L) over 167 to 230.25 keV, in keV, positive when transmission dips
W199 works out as 7.2 keV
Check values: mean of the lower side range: 54.5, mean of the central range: 45.5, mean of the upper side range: 49.8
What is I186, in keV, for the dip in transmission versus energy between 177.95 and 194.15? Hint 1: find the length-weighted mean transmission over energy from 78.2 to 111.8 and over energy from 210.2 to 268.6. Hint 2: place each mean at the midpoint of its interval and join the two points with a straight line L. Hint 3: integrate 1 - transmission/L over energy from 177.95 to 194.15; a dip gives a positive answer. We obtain 3.12 keV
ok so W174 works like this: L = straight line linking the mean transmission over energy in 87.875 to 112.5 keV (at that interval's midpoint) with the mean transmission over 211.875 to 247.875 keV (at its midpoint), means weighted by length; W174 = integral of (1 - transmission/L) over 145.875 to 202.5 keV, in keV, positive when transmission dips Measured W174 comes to 7.4 keV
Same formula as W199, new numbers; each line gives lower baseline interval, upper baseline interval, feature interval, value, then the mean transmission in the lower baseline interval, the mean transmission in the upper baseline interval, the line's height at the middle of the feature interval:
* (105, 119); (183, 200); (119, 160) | 3.0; 56.4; 42.2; 51.5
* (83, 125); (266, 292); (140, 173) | 5.6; 55.2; 56.9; 55.7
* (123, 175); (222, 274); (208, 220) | 0.4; 47.3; 52.1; 50.5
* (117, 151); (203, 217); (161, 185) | 1.2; 48.5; 48.6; 48.5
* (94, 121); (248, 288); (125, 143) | 2.2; 56.1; 56.7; 56.2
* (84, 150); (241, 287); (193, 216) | 3.4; 52.5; 55.7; 54.4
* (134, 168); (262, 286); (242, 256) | 0.5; 47.4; 57.1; 55.1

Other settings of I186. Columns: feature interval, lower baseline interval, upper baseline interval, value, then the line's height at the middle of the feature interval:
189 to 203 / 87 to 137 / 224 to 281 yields 2.77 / 53.3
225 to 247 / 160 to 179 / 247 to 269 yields 2.58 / 54.1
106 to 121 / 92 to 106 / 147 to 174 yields -0.35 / 54.2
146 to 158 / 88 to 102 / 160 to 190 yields 0.72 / 48.4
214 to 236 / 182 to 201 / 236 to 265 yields 0.60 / 48.6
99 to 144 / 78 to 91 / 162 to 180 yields -1.15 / 51.1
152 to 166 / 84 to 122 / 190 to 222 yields 0.99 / 50.5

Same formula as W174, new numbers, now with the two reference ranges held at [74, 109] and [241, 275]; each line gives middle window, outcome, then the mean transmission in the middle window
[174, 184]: 1.81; 45.3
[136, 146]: 1.24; 48.4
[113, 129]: 1.20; 51.1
